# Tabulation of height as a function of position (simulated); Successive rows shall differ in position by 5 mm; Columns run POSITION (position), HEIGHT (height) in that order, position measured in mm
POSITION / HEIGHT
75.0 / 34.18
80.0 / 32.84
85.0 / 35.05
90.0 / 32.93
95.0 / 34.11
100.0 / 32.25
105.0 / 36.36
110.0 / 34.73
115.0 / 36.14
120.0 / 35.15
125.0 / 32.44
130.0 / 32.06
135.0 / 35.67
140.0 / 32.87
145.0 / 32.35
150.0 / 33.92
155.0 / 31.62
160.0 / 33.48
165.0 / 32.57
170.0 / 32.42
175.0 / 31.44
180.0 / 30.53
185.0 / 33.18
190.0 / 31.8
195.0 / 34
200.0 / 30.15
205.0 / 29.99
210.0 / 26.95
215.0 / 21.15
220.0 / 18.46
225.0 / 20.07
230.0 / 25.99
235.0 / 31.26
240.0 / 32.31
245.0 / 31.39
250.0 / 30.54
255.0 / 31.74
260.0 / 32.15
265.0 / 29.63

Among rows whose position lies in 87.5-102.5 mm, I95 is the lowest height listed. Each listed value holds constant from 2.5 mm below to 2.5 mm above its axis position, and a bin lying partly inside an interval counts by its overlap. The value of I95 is 32.25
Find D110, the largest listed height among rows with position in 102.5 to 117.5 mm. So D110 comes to 36.36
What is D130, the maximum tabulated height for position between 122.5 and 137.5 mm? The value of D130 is 35.67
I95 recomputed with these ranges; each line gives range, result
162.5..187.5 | 30.53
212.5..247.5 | 18.46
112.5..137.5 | 32.06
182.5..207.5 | 29.99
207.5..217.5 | 21.15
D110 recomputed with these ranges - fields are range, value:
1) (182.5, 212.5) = 34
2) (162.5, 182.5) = 32.57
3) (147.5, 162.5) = 33.92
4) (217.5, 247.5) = 32.31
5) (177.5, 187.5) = 33.18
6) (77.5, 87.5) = 35.05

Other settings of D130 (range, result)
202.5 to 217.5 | 29.99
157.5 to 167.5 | 33.48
